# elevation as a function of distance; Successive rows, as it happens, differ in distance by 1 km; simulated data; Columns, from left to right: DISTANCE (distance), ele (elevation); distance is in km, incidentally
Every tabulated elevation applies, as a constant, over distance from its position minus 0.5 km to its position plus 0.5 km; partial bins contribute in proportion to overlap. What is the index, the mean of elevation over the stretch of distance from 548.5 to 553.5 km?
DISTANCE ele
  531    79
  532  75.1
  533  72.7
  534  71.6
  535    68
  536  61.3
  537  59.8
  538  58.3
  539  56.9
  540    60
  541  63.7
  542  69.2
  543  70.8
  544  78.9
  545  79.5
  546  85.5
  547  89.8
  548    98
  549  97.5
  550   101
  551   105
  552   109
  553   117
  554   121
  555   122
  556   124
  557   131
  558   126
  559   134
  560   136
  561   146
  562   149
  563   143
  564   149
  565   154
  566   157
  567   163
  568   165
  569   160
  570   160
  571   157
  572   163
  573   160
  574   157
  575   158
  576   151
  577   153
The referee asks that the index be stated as 106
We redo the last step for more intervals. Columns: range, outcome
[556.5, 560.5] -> 132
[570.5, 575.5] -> 159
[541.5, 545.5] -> 74.6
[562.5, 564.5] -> 146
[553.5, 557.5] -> 124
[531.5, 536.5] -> 69.7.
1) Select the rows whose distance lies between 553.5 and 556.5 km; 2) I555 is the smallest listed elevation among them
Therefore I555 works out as 121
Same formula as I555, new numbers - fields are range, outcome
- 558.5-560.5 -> 134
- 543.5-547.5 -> 78.9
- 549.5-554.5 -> 101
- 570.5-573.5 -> 157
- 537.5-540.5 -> 56.9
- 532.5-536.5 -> 61.3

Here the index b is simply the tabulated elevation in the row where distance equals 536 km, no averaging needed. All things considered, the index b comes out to 61.3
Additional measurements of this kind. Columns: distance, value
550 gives 101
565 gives 154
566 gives 157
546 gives 85.5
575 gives 158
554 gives 121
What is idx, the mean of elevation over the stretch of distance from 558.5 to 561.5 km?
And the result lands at 139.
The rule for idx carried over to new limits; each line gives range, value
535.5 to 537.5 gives 60.5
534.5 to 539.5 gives 60.9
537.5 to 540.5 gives 58.4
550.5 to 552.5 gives 107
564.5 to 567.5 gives 158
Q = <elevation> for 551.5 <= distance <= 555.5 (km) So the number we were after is 117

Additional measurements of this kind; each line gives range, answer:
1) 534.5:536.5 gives 64.7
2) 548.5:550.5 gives 99.2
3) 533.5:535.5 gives 69.8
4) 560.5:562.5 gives 148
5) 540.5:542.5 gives 66.5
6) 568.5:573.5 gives 160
